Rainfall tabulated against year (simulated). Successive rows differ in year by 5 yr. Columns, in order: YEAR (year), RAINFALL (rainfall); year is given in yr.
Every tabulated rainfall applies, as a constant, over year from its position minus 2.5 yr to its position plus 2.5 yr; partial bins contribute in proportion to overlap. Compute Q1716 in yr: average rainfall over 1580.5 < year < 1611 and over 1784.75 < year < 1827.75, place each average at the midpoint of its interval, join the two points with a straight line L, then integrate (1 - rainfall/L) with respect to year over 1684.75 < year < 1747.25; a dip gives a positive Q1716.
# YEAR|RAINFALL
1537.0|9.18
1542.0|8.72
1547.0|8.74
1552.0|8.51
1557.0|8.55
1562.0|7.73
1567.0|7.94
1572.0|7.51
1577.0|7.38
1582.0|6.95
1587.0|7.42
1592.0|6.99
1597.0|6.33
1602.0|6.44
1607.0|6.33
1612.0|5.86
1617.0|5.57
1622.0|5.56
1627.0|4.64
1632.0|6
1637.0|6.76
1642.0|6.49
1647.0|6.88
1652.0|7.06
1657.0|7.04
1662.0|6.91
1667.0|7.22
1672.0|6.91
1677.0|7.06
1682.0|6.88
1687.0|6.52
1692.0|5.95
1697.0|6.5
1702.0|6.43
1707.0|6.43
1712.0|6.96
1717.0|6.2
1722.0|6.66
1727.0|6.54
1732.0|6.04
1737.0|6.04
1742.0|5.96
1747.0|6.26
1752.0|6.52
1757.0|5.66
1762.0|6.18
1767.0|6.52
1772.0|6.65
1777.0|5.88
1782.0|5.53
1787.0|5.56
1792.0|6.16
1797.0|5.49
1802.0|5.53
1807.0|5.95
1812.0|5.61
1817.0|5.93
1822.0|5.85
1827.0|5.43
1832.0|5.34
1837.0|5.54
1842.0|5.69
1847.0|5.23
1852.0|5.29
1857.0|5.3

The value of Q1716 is -2.0 yr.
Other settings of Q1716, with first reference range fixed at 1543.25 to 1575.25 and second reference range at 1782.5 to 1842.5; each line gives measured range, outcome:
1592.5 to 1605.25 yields 2.13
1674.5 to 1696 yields 1.02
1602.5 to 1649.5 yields 9.23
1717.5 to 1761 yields 1.24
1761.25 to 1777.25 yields -0.75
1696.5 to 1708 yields 0.52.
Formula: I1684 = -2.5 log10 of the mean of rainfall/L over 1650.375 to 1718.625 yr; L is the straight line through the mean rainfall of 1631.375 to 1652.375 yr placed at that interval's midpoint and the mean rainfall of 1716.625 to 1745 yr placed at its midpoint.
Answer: -0.04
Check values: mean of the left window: 6.65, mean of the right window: 6.24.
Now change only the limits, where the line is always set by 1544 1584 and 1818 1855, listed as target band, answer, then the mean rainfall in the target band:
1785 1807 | 0.03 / 5.72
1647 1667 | 0.01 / 7.02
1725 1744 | 0.05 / 6.14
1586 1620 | 0.19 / 6.36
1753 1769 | 0.00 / 6.14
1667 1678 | -0.01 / 7.03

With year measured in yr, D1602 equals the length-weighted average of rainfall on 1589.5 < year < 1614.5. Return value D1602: 6.39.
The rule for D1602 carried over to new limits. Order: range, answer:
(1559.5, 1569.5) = 7.84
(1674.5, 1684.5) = 6.97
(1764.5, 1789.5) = 6.03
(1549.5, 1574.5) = 8.05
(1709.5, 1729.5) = 6.59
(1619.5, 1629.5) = 5.1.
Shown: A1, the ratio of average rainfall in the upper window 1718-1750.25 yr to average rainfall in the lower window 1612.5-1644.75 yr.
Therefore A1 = 1.1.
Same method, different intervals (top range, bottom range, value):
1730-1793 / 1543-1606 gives 0.81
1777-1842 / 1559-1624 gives 0.83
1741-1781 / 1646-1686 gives 0.89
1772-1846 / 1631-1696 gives 0.84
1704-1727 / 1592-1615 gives 1.04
